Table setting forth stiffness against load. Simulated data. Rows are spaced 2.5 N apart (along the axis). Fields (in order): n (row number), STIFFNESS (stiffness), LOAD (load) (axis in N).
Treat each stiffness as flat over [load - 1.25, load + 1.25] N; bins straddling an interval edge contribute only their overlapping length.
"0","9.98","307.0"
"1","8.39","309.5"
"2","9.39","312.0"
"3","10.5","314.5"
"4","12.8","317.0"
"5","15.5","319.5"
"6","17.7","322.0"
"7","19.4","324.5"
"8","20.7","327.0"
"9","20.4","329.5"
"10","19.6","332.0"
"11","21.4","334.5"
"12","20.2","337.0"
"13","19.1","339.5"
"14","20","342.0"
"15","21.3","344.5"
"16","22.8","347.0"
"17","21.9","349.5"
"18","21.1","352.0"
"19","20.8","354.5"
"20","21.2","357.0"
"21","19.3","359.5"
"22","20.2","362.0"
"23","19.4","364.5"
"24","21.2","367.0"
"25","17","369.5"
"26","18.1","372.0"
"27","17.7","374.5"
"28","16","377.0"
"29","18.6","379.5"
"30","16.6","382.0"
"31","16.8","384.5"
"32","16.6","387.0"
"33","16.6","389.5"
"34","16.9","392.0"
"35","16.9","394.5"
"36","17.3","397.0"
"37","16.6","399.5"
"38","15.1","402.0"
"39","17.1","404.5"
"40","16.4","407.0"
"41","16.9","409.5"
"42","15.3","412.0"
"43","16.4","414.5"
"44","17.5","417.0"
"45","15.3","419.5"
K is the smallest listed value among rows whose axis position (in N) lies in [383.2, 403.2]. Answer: 15.1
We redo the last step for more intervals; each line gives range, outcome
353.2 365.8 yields 19.3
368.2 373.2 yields 17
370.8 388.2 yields 16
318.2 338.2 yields 15.5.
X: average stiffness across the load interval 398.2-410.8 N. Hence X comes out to 16.4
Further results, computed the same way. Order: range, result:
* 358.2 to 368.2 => 20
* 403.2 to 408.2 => 16.7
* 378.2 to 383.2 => 17.6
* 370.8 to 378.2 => 17.3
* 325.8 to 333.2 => 20.2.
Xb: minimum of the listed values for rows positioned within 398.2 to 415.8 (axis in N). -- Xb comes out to 15.1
